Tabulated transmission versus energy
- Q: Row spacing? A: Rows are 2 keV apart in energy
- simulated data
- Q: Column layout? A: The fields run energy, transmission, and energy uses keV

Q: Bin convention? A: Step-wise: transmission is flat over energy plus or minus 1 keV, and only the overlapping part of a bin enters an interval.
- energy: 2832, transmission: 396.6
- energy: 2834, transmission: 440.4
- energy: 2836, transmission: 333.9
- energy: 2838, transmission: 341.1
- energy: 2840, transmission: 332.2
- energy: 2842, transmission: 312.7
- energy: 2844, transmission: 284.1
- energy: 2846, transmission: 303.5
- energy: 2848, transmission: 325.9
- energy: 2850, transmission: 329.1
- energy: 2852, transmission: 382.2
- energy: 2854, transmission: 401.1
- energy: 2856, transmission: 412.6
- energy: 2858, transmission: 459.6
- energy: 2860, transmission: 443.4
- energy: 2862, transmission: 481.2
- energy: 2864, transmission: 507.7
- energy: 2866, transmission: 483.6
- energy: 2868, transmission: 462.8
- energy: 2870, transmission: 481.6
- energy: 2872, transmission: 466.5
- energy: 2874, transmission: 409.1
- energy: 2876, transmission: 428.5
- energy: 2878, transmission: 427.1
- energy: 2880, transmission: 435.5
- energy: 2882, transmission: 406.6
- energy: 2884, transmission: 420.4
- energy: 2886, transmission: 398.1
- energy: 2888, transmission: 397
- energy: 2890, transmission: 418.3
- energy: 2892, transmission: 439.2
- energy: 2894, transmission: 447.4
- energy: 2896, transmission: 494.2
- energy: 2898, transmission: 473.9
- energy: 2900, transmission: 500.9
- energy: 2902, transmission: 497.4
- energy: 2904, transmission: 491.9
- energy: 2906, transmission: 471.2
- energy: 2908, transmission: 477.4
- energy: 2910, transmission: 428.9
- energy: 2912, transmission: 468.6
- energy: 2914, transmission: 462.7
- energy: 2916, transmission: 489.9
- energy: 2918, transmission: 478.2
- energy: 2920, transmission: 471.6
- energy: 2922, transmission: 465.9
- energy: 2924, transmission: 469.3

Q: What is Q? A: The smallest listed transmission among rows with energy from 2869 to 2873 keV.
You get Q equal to 466.5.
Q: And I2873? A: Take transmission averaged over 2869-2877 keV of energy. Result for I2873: 446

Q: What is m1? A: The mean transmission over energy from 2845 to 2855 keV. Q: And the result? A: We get 348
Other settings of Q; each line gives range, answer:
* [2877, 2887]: 398.1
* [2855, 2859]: 412.6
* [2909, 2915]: 428.9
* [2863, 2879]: 409.1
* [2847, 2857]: 325.9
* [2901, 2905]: 491.9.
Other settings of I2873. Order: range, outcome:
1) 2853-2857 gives 407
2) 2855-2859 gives 436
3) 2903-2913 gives 468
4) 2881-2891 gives 408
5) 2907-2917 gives 466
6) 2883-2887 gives 409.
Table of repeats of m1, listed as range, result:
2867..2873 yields 470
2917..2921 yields 475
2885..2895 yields 420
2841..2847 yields 300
